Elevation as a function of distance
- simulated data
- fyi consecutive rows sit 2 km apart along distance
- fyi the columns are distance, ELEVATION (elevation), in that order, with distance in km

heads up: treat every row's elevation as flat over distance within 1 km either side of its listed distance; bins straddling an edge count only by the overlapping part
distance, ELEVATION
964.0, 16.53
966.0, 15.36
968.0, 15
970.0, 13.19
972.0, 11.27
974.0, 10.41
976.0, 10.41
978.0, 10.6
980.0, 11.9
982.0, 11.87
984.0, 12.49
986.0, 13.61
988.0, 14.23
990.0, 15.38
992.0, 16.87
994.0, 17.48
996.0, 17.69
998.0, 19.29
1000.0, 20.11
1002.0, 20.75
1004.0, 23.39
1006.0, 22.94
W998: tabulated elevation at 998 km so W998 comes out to 19.29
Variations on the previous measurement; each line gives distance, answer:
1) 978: 10.6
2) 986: 13.61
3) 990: 15.38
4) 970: 13.19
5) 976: 10.41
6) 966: 15.36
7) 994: 17.48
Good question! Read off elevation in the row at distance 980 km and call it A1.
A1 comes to 11.9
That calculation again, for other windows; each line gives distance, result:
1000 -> 20.11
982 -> 11.87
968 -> 15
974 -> 10.41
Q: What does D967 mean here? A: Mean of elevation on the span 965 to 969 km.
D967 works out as 15.2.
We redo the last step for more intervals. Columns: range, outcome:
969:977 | 11.3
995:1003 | 19.5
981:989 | 13.1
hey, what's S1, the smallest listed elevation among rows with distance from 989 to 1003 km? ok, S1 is 15.38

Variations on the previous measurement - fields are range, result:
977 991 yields 10.6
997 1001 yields 19.29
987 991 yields 14.23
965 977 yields 10.41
